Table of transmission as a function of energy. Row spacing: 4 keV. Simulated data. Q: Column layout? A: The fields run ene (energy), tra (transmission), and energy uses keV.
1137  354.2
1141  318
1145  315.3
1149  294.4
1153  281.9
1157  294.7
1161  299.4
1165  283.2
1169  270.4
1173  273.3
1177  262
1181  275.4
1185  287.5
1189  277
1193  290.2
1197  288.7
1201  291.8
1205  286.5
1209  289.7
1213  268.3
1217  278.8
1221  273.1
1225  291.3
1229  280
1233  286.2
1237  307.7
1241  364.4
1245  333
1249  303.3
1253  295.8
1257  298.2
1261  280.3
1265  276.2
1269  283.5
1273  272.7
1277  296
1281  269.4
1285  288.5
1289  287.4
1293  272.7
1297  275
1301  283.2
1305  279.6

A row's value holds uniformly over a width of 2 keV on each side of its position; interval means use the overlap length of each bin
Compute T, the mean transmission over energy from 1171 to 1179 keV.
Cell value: 268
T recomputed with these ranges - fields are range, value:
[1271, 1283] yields 279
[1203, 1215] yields 282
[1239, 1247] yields 349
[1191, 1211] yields 289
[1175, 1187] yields 275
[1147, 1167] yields 291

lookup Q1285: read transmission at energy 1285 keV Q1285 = 288.5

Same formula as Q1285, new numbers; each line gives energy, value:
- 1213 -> 268.3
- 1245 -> 333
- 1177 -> 262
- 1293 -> 272.7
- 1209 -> 289.7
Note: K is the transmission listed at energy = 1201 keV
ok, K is 291.8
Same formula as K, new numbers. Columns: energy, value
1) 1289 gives 287.4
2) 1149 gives 294.4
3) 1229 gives 280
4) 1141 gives 318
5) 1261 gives 280.3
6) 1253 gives 295.8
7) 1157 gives 294.7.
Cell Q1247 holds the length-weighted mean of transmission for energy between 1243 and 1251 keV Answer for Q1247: 318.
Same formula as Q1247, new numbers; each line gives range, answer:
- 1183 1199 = 286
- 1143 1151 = 305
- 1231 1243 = 319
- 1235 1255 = 321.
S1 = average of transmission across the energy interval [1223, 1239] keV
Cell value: 291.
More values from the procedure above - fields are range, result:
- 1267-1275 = 278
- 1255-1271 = 285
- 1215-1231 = 281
